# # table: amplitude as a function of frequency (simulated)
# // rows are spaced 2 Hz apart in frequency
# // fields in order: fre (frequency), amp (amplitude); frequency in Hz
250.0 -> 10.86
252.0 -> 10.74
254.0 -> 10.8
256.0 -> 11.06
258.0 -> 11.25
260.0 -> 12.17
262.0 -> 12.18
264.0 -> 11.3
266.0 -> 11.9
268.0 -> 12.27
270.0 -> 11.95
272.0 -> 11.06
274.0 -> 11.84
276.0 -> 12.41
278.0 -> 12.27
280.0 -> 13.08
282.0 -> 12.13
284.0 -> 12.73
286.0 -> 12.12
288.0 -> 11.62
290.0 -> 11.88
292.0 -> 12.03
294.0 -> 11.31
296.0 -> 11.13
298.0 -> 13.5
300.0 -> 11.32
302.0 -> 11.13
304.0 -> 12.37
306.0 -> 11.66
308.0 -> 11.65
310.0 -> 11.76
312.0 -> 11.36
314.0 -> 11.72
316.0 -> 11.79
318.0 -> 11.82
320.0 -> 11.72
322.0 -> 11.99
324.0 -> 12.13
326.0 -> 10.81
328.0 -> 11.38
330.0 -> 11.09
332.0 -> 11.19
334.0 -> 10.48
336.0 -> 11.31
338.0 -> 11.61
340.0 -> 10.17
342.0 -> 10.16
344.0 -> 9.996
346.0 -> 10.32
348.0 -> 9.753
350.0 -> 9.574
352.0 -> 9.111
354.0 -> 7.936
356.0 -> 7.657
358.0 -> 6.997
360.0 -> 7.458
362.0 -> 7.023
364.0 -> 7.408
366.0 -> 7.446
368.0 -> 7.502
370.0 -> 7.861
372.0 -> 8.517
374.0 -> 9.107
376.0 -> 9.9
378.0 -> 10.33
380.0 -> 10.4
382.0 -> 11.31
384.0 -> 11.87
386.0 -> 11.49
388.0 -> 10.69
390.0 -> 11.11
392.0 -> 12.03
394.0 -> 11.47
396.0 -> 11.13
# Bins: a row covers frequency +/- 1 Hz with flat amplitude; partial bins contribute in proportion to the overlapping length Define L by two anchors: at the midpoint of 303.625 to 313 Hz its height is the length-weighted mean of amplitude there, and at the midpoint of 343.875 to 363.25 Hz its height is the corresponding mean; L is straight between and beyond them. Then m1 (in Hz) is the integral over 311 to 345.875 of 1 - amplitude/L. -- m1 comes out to -3.1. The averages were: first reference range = 11.7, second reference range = 8.5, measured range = 11.2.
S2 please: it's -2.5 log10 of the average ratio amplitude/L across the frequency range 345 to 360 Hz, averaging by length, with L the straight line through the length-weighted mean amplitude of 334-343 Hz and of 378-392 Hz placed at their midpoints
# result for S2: 0.25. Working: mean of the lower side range 10.8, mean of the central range 8.68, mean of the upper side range 11.2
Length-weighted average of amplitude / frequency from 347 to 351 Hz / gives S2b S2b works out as 9.66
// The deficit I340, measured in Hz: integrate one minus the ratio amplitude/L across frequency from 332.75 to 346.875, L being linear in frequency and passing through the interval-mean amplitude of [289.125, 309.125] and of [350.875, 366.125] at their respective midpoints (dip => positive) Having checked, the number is -2.57 Hz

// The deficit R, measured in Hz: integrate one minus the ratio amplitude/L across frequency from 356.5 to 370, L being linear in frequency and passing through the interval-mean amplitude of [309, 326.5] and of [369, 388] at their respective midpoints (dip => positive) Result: 4.0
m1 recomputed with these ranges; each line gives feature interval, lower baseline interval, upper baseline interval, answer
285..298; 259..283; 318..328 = 0.1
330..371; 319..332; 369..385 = 6.4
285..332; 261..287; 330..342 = -1.1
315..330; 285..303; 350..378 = -1.9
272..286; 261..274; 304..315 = -0.6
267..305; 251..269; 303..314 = -1.2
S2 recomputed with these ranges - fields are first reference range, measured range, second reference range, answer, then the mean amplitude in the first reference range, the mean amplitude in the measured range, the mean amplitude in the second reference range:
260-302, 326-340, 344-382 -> -0.12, 12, 11.1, 8.68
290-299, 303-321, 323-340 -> -0.01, 12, 11.8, 11.2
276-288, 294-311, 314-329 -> 0.02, 12.4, 11.8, 11.7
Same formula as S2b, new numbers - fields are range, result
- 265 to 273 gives 11.8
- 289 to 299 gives 12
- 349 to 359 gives 8.26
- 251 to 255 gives 10.8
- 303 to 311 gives 11.9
